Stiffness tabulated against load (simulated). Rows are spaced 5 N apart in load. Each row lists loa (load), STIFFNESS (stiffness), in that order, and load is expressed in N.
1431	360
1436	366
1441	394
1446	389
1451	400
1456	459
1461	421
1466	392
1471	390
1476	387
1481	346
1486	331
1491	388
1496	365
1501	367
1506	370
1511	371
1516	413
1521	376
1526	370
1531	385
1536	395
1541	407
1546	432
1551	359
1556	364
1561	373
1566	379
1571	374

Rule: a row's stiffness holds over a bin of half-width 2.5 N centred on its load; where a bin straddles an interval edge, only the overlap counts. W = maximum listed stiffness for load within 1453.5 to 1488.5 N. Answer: 459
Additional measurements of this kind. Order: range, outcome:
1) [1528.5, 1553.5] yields 432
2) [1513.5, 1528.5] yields 413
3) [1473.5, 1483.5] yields 387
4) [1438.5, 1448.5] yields 394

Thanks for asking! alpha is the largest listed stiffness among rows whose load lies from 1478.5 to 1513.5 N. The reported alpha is 388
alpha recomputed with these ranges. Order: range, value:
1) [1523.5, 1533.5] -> 385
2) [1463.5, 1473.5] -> 392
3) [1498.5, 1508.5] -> 370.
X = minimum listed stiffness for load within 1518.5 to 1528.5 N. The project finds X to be 370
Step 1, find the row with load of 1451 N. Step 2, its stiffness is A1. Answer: 400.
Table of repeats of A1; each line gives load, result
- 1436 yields 366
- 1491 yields 388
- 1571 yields 374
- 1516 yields 413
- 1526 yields 370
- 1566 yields 379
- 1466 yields 392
